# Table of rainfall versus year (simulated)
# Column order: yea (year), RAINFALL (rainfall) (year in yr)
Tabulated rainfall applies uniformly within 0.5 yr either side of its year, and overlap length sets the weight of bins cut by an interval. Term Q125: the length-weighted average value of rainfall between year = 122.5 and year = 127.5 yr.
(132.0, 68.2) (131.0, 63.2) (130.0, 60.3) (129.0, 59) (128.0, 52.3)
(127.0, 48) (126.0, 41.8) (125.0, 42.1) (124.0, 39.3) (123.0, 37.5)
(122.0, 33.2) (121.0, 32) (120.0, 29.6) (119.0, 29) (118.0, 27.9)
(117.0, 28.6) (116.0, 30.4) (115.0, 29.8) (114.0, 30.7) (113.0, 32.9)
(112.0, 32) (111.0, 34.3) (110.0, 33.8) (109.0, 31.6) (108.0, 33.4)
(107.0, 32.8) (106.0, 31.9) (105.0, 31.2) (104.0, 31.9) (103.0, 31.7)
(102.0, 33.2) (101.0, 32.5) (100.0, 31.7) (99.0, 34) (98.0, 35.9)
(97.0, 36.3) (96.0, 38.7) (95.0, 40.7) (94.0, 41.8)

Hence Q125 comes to 41.7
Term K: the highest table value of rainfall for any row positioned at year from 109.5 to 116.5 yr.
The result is 34.3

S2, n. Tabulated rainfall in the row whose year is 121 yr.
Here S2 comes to 32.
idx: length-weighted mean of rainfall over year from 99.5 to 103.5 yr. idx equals 32.3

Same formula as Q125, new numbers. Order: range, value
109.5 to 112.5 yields 33.4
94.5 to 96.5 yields 39.7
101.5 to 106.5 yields 32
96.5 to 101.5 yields 34.1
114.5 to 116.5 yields 30.1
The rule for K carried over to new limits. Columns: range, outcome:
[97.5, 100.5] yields 35.9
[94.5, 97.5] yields 40.7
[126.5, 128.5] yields 52.3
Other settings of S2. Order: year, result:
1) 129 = 59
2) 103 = 31.7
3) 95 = 40.7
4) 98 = 35.9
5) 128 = 52.3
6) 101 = 32.5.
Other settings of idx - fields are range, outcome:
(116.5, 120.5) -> 28.8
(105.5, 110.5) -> 32.7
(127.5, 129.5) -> 55.6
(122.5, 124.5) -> 38.4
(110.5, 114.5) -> 32.5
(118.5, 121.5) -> 30.2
